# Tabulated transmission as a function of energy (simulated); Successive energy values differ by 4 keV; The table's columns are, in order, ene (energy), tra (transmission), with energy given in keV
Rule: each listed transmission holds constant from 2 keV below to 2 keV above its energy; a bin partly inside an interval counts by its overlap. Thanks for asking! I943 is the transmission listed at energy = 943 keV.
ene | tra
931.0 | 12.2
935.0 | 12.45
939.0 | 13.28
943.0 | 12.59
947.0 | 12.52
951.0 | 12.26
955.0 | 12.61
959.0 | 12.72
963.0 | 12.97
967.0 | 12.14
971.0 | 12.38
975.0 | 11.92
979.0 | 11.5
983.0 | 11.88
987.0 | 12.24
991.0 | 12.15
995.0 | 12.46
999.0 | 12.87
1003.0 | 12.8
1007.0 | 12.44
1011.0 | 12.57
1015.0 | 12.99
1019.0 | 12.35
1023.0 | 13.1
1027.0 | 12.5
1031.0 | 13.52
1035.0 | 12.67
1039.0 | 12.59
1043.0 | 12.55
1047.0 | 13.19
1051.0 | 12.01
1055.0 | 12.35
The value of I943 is 12.59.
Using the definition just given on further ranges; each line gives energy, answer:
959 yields 12.72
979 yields 11.5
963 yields 12.97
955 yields 12.61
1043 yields 12.55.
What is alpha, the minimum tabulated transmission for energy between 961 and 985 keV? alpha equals 11.5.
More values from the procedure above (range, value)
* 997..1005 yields 12.8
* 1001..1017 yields 12.44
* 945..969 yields 12.14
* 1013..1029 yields 12.35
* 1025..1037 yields 12.5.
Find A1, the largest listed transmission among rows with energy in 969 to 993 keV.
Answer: 12.38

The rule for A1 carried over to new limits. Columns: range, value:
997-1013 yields 12.87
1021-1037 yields 13.52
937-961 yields 13.28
